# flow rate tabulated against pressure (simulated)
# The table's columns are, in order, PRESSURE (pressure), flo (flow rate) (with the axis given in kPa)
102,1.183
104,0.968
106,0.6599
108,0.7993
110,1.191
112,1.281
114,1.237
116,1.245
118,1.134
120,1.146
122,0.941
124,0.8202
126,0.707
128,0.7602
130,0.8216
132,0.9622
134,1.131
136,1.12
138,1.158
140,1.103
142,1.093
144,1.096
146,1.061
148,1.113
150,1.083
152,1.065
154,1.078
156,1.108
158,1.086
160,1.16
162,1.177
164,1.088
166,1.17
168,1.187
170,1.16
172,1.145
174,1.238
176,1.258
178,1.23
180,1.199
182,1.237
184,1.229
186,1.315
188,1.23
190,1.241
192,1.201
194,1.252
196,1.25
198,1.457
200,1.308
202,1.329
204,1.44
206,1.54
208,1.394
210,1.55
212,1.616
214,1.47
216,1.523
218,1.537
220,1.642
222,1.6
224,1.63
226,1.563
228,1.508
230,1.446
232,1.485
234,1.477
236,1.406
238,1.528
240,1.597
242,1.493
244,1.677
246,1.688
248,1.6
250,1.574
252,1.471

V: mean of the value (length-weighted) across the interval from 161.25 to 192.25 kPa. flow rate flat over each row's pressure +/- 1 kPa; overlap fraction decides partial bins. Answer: 1.21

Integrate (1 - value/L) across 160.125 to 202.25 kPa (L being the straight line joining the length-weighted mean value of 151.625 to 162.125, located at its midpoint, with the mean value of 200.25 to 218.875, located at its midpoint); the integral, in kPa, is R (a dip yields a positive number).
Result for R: 1.6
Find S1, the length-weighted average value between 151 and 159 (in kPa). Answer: 1.08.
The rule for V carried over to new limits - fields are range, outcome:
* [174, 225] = 1.38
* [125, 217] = 1.2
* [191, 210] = 1.36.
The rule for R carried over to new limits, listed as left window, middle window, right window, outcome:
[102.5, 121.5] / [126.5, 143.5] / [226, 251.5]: 2.2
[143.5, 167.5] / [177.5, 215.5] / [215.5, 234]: 0.7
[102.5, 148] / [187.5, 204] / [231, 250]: 0.6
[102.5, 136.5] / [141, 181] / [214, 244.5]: 2.0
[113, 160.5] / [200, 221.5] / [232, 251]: -1.4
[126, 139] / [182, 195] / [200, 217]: 0.9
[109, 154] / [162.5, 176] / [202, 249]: 0.8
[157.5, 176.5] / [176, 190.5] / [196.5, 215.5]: 0.5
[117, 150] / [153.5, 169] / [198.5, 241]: 0.5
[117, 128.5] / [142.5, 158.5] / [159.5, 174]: -0.2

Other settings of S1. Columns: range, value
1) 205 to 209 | 1.47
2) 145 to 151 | 1.09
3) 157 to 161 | 1.12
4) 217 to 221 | 1.59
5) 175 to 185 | 1.23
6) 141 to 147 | 1.08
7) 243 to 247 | 1.68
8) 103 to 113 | 0.98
